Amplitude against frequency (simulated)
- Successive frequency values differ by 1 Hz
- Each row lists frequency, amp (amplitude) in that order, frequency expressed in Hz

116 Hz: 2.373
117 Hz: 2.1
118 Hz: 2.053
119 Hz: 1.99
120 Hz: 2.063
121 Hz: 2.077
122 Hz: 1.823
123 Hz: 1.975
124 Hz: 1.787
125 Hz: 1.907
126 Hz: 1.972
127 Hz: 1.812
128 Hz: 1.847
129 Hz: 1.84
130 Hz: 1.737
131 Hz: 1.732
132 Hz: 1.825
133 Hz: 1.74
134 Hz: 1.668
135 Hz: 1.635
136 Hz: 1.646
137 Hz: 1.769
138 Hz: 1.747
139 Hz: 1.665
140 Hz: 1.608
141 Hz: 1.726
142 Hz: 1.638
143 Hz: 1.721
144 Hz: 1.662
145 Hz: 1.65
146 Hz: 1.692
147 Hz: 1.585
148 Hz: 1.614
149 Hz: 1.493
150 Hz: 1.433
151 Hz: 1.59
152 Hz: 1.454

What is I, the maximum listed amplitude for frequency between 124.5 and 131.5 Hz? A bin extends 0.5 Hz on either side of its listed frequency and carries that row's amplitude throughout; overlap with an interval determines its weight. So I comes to 1.972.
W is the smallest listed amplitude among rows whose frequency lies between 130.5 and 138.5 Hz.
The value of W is 1.635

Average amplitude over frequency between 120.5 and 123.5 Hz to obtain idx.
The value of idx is 1.96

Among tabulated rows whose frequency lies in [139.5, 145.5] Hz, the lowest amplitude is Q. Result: 1.608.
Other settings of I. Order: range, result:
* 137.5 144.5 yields 1.747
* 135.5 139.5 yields 1.769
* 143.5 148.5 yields 1.692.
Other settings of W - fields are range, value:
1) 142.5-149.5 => 1.493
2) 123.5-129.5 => 1.787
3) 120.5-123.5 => 1.823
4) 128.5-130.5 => 1.737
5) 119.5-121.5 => 2.063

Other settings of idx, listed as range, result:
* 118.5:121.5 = 2.04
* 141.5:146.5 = 1.67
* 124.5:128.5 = 1.88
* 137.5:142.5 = 1.68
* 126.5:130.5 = 1.81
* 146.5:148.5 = 1.6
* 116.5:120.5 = 2.05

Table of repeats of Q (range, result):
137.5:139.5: 1.665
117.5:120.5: 1.99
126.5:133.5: 1.732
